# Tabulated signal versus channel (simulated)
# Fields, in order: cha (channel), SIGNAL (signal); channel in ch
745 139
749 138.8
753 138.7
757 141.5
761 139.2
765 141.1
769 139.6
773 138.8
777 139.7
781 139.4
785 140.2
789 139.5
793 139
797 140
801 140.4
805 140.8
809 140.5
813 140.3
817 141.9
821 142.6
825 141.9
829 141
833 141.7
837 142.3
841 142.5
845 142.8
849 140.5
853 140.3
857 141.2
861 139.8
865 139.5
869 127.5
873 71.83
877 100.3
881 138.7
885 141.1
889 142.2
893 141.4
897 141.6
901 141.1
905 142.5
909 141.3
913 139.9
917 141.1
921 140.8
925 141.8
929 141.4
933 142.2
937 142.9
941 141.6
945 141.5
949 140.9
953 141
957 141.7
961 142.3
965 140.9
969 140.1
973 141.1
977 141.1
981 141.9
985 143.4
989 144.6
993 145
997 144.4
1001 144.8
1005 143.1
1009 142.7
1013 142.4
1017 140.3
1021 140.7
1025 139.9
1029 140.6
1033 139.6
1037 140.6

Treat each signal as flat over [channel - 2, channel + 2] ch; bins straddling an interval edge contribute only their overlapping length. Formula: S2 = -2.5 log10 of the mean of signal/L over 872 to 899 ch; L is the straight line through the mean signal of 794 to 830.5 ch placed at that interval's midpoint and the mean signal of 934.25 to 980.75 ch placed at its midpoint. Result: 0.11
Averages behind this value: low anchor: 141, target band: 127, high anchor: 141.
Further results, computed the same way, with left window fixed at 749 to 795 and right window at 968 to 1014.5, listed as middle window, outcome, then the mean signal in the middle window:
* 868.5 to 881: 0.34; 103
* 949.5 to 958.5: 0.01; 141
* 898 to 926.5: 0.00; 141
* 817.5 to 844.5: -0.01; 142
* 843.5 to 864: 0.00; 141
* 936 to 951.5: 0.00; 142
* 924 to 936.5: 0.00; 142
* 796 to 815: 0.00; 140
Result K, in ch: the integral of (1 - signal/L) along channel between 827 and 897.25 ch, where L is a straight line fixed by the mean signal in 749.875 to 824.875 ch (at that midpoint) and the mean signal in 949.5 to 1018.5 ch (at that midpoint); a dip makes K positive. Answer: 3.5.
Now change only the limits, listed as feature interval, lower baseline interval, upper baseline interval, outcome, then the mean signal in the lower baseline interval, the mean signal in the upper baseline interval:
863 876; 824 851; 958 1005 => 2.75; 142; 143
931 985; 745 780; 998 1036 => -0.15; 140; 142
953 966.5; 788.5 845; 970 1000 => 0.11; 141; 143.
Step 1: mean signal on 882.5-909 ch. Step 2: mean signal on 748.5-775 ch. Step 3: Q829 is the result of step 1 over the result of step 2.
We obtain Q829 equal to 1.0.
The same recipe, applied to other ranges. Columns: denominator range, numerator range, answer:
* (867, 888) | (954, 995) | 1.21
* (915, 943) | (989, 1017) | 1.01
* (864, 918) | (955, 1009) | 1.08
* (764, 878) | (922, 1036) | 1.04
